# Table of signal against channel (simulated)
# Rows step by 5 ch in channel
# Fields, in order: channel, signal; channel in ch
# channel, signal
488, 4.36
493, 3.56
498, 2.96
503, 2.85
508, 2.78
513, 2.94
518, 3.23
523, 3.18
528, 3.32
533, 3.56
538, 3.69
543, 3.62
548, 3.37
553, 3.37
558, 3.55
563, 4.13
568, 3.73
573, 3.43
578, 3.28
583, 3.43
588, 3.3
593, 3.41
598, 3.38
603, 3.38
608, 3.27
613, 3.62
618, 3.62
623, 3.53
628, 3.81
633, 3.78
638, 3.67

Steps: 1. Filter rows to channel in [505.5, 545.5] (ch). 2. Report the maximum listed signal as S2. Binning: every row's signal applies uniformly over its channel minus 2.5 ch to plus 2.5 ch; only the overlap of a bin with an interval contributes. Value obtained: 3.69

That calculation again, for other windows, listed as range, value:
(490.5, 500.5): 3.56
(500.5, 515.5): 2.94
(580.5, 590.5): 3.43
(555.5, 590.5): 4.13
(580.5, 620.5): 3.62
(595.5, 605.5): 3.38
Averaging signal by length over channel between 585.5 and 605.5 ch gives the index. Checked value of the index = 3.37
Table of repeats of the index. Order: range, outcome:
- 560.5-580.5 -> 3.64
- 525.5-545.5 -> 3.55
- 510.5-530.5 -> 3.17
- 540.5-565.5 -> 3.61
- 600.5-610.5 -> 3.33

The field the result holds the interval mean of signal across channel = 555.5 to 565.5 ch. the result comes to 3.84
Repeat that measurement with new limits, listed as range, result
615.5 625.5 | 3.58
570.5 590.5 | 3.36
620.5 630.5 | 3.67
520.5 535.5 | 3.35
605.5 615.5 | 3.45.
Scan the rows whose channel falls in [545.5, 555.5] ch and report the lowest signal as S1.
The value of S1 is 3.37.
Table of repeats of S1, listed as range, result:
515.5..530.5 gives 3.18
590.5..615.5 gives 3.27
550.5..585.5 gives 3.28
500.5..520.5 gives 2.78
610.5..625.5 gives 3.53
